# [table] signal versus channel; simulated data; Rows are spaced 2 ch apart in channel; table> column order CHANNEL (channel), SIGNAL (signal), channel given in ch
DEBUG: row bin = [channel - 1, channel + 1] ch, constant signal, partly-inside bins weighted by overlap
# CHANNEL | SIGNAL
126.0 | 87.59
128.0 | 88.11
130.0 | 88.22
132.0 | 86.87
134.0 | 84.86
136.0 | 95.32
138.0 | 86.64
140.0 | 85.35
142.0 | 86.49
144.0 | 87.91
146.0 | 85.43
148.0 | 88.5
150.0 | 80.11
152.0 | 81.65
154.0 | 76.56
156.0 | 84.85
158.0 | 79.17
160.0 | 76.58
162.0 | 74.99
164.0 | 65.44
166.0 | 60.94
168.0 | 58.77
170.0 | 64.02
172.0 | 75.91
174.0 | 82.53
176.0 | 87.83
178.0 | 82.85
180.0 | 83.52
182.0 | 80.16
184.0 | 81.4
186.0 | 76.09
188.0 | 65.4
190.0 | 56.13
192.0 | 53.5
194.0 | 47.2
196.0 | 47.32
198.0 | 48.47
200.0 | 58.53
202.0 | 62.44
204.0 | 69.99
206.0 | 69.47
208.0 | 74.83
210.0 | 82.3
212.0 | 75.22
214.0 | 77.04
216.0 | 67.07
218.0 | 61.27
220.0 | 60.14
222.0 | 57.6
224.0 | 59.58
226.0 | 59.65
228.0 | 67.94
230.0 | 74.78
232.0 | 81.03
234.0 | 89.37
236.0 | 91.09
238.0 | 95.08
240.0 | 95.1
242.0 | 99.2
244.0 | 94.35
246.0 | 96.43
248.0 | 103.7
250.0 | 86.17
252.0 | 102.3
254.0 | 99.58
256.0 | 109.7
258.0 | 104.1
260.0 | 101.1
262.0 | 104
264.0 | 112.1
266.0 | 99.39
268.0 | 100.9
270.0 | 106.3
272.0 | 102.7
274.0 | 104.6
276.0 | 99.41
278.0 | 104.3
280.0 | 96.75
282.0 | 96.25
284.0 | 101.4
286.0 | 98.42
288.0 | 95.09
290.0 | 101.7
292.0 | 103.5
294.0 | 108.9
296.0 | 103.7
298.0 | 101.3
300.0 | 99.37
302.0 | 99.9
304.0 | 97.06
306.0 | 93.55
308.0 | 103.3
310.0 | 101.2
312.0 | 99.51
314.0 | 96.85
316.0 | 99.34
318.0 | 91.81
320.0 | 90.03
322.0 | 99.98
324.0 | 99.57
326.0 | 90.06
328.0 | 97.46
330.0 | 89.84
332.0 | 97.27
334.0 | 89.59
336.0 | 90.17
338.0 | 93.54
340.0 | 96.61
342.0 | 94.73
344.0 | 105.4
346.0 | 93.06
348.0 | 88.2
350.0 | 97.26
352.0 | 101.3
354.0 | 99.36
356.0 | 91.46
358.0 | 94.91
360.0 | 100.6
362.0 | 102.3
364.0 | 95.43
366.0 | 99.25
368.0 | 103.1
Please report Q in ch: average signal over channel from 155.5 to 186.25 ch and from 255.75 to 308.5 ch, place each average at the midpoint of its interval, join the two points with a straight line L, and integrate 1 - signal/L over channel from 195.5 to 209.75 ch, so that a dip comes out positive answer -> 3.45 ch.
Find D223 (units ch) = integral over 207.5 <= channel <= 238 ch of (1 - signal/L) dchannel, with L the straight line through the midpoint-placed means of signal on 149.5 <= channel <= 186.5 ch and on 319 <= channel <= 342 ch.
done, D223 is 3.6 ch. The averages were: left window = 76.4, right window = 94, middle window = 72.6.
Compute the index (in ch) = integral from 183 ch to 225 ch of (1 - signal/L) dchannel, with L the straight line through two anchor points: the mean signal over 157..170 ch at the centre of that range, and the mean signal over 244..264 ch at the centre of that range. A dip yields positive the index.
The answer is 9.5 ch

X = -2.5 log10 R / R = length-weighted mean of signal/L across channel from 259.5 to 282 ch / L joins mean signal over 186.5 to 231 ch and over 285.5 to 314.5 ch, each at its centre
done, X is -0.16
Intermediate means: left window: 63.6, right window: 100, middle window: 103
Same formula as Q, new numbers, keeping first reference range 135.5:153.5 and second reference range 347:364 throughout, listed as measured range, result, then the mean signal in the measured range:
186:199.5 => 5.1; 54.9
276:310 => -2.4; 100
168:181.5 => 1.5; 77.9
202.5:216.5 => 2.5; 73.5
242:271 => -3.1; 101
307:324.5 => -0.6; 97.9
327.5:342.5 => 0.4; 93.5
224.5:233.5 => 1.9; 71.3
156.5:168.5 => 2.3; 70.4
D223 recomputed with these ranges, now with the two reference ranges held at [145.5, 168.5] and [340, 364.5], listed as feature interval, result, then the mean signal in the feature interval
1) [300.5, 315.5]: -1.1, 98.8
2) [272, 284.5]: -1.6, 101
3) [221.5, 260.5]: -1.5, 88.6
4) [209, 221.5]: 1.9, 70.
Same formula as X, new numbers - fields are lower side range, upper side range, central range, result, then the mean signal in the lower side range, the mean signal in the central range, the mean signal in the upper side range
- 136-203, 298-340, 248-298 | -0.145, 73.4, 102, 96.1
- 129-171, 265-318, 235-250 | -0.028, 79.9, 95.7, 100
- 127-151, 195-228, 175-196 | 0.040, 87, 70.3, 64.5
